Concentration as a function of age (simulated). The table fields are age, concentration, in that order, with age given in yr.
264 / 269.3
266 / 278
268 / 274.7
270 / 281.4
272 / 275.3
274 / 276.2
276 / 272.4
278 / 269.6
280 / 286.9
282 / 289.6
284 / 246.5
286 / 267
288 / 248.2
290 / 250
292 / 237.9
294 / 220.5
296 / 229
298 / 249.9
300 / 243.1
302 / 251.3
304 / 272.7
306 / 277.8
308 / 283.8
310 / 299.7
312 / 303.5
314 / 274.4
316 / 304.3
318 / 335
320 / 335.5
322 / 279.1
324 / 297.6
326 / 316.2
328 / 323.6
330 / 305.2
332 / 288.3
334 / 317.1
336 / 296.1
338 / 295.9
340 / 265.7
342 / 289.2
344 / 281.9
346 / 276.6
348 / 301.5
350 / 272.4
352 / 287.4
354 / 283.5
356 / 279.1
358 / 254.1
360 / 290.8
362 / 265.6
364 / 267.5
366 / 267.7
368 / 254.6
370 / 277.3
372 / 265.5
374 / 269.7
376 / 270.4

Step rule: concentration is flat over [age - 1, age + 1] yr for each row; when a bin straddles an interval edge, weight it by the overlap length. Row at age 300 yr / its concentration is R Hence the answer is 243.1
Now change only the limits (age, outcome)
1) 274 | 276.2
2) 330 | 305.2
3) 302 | 251.3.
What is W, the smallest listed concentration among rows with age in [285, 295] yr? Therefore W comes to 220.5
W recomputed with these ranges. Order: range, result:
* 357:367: 254.1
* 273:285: 246.5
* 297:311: 243.1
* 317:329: 279.1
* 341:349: 276.6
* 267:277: 272.4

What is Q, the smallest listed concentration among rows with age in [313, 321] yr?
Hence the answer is 274.4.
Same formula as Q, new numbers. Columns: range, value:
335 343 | 265.7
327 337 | 288.3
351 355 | 283.5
